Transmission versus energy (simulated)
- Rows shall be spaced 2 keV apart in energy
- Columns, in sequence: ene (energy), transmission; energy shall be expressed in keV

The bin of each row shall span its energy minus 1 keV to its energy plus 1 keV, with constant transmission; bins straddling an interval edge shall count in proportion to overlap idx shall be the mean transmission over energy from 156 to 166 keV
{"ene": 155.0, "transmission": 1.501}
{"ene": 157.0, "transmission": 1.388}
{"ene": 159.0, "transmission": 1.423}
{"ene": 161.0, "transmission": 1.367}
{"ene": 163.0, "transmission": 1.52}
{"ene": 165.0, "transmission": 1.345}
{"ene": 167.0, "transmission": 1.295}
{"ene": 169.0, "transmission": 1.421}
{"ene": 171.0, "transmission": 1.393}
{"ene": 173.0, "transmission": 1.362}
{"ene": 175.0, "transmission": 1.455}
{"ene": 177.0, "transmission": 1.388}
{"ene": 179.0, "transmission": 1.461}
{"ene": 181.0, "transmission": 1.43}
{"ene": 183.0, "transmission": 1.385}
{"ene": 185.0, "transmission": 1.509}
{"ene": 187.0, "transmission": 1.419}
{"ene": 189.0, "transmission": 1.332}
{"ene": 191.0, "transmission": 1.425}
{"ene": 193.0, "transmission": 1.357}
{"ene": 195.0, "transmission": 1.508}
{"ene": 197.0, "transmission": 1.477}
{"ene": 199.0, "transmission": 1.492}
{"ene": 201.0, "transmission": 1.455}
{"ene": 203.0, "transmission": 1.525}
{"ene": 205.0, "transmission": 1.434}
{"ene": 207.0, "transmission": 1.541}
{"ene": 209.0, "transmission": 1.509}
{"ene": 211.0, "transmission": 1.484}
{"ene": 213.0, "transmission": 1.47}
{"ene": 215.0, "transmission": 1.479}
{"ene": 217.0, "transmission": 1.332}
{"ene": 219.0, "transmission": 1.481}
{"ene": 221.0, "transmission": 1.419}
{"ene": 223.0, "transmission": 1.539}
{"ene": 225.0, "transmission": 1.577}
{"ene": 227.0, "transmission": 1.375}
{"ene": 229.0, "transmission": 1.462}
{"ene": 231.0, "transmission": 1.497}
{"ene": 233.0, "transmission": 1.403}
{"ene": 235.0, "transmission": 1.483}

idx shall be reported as 1.41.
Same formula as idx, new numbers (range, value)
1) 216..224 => 1.44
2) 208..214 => 1.49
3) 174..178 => 1.42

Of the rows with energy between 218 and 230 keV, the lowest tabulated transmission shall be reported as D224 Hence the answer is 1.375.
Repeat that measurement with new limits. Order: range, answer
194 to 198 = 1.477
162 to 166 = 1.345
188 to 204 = 1.332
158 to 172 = 1.295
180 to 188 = 1.385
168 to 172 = 1.393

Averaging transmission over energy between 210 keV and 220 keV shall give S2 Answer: 1.45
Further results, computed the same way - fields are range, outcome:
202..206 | 1.48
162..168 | 1.39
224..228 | 1.48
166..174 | 1.37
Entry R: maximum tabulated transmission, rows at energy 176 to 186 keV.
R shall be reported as 1.509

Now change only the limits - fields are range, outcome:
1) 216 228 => 1.577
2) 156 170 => 1.52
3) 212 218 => 1.479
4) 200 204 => 1.525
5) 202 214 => 1.541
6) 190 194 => 1.425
